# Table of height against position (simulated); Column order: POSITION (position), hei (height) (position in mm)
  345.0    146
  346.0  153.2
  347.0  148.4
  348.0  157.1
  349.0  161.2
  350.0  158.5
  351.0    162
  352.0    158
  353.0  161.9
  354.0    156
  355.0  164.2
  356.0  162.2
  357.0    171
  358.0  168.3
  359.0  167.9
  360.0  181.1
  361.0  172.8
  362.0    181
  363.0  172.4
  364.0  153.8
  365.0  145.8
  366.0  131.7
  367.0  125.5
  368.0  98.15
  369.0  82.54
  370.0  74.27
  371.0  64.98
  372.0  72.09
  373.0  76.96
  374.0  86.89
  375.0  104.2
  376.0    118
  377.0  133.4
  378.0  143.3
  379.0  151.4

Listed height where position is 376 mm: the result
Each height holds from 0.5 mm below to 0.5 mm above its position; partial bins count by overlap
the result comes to 118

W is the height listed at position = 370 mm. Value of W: 74.27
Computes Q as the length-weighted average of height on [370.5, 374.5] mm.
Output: 75.2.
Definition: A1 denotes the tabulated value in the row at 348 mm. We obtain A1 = 157.1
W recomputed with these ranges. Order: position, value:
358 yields 168.3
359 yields 167.9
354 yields 156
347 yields 148.4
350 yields 158.5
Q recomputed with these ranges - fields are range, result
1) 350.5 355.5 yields 160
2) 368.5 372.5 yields 73.5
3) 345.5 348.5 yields 153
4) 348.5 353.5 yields 160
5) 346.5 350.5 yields 156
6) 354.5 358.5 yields 166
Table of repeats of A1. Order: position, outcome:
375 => 104.2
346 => 153.2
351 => 162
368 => 98.15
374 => 86.89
